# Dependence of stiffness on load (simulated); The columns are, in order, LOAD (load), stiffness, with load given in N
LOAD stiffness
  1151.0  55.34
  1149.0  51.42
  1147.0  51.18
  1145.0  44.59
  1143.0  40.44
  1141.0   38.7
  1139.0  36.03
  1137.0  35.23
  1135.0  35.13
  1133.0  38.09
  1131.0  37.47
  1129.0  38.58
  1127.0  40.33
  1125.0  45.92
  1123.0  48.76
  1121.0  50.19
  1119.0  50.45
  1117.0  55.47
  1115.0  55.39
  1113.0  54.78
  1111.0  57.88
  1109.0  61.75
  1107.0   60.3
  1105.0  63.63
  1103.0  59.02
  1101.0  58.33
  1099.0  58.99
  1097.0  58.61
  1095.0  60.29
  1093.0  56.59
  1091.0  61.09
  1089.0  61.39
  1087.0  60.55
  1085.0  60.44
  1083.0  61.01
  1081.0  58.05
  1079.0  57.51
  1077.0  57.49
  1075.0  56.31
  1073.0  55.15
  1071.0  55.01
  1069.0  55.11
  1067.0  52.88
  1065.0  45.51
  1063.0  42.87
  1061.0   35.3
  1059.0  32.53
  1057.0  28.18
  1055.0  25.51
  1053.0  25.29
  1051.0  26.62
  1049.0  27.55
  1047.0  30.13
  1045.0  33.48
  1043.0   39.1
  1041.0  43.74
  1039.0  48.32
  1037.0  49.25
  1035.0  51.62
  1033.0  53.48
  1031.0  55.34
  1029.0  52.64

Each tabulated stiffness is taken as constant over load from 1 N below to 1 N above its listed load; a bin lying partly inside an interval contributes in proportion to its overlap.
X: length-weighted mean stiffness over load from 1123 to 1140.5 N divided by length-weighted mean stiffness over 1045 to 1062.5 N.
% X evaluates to 1.32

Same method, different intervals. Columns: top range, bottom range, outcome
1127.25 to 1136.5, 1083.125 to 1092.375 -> 0.62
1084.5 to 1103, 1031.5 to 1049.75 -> 1.40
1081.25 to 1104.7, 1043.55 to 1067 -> 1.80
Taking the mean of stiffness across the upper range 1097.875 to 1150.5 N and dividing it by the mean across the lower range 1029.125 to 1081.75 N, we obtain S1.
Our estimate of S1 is 1.1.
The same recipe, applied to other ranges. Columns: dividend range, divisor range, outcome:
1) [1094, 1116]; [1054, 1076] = 1.34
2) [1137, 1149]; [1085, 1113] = 0.71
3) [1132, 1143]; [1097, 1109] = 0.62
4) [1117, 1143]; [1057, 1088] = 0.81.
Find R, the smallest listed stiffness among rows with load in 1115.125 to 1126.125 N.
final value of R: 45.92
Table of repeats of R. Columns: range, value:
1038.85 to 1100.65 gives 25.29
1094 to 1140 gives 35.13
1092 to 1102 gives 56.59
